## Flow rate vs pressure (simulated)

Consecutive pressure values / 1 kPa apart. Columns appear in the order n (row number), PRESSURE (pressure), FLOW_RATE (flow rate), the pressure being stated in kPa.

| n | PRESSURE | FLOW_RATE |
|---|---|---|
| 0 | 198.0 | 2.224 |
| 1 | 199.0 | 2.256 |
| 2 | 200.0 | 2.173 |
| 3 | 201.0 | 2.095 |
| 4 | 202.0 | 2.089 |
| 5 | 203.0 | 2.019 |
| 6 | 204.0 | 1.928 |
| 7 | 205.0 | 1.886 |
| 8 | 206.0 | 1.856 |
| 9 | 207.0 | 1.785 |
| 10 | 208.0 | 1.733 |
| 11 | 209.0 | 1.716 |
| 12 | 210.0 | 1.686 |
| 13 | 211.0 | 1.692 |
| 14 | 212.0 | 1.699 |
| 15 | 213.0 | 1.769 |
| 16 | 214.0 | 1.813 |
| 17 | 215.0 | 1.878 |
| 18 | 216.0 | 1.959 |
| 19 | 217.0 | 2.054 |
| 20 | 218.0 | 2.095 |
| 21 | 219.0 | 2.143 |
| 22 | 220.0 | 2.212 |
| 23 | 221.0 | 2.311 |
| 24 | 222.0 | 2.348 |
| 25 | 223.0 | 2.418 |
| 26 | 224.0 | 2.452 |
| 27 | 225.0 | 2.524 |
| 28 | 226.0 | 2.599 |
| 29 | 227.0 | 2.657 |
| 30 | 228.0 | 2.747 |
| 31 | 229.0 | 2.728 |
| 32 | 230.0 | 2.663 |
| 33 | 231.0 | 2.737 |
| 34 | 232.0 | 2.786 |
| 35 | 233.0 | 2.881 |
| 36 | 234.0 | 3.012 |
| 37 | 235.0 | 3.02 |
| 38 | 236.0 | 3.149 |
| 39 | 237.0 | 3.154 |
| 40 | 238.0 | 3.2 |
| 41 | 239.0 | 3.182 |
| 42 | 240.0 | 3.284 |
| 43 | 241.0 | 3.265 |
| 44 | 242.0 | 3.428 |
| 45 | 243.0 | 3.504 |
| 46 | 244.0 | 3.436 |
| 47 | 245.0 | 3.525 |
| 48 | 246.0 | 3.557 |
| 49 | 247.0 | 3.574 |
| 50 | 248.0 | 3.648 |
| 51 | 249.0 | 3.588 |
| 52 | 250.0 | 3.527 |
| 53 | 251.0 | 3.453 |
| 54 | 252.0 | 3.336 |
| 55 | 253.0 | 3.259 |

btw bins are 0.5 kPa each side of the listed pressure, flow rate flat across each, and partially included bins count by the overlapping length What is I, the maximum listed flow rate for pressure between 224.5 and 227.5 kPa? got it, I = 2.657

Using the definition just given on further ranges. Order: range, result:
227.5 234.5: 3.012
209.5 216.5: 1.959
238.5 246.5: 3.557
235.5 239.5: 3.2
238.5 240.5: 3.284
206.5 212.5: 1.785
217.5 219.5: 2.143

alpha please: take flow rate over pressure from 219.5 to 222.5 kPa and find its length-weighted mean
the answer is 2.29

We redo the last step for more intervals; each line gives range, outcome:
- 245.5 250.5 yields 3.58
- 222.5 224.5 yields 2.44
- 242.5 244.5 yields 3.47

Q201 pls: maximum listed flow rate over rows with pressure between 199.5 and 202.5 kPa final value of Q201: 2.173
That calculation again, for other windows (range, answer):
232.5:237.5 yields 3.154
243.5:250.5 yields 3.648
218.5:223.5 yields 2.418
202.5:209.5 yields 2.019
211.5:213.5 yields 1.769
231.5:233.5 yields 2.881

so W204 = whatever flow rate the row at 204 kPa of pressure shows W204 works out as 1.928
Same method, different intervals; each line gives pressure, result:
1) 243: 3.504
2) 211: 1.692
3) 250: 3.527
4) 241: 3.265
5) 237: 3.154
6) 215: 1.878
